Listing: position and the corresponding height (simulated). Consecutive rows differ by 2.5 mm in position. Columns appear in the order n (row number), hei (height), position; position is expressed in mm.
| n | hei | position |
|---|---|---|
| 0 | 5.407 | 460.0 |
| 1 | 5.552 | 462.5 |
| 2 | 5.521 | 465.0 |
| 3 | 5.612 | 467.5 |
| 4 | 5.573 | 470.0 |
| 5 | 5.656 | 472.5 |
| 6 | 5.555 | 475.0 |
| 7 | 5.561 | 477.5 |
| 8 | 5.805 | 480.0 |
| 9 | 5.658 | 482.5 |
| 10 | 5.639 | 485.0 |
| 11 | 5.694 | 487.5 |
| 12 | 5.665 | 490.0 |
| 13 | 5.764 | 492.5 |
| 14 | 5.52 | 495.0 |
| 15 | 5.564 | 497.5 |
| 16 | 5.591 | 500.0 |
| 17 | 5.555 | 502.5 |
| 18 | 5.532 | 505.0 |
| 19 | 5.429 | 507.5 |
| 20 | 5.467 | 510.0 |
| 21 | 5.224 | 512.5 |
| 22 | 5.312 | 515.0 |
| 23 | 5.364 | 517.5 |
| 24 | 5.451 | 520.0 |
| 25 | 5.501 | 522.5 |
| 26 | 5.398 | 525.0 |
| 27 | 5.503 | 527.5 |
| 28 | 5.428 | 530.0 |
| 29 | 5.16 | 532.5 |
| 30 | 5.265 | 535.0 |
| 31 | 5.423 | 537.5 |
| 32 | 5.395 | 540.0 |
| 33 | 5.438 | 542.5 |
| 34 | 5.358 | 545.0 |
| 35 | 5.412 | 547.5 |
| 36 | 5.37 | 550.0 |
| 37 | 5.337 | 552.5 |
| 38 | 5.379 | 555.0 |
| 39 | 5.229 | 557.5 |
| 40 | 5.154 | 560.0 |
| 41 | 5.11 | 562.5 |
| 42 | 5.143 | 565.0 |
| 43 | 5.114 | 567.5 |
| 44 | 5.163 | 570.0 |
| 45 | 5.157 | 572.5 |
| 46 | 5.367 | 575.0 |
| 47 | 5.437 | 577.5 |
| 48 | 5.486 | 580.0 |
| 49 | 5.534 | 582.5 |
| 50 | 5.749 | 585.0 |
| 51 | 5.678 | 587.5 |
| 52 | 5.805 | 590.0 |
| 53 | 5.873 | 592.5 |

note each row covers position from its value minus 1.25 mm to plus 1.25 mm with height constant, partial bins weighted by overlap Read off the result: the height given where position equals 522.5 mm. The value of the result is 5.501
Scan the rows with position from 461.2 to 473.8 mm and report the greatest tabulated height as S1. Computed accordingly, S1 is 5.656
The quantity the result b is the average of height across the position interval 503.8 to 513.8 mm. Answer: 5.41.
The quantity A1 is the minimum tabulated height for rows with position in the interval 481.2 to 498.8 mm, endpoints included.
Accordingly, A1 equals 5.52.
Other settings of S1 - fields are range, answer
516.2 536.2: 5.503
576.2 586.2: 5.749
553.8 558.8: 5.379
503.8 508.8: 5.532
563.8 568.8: 5.143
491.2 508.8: 5.764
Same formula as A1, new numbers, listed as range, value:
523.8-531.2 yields 5.398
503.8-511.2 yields 5.429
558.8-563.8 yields 5.11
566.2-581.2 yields 5.114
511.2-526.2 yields 5.224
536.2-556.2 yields 5.337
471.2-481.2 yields 5.555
